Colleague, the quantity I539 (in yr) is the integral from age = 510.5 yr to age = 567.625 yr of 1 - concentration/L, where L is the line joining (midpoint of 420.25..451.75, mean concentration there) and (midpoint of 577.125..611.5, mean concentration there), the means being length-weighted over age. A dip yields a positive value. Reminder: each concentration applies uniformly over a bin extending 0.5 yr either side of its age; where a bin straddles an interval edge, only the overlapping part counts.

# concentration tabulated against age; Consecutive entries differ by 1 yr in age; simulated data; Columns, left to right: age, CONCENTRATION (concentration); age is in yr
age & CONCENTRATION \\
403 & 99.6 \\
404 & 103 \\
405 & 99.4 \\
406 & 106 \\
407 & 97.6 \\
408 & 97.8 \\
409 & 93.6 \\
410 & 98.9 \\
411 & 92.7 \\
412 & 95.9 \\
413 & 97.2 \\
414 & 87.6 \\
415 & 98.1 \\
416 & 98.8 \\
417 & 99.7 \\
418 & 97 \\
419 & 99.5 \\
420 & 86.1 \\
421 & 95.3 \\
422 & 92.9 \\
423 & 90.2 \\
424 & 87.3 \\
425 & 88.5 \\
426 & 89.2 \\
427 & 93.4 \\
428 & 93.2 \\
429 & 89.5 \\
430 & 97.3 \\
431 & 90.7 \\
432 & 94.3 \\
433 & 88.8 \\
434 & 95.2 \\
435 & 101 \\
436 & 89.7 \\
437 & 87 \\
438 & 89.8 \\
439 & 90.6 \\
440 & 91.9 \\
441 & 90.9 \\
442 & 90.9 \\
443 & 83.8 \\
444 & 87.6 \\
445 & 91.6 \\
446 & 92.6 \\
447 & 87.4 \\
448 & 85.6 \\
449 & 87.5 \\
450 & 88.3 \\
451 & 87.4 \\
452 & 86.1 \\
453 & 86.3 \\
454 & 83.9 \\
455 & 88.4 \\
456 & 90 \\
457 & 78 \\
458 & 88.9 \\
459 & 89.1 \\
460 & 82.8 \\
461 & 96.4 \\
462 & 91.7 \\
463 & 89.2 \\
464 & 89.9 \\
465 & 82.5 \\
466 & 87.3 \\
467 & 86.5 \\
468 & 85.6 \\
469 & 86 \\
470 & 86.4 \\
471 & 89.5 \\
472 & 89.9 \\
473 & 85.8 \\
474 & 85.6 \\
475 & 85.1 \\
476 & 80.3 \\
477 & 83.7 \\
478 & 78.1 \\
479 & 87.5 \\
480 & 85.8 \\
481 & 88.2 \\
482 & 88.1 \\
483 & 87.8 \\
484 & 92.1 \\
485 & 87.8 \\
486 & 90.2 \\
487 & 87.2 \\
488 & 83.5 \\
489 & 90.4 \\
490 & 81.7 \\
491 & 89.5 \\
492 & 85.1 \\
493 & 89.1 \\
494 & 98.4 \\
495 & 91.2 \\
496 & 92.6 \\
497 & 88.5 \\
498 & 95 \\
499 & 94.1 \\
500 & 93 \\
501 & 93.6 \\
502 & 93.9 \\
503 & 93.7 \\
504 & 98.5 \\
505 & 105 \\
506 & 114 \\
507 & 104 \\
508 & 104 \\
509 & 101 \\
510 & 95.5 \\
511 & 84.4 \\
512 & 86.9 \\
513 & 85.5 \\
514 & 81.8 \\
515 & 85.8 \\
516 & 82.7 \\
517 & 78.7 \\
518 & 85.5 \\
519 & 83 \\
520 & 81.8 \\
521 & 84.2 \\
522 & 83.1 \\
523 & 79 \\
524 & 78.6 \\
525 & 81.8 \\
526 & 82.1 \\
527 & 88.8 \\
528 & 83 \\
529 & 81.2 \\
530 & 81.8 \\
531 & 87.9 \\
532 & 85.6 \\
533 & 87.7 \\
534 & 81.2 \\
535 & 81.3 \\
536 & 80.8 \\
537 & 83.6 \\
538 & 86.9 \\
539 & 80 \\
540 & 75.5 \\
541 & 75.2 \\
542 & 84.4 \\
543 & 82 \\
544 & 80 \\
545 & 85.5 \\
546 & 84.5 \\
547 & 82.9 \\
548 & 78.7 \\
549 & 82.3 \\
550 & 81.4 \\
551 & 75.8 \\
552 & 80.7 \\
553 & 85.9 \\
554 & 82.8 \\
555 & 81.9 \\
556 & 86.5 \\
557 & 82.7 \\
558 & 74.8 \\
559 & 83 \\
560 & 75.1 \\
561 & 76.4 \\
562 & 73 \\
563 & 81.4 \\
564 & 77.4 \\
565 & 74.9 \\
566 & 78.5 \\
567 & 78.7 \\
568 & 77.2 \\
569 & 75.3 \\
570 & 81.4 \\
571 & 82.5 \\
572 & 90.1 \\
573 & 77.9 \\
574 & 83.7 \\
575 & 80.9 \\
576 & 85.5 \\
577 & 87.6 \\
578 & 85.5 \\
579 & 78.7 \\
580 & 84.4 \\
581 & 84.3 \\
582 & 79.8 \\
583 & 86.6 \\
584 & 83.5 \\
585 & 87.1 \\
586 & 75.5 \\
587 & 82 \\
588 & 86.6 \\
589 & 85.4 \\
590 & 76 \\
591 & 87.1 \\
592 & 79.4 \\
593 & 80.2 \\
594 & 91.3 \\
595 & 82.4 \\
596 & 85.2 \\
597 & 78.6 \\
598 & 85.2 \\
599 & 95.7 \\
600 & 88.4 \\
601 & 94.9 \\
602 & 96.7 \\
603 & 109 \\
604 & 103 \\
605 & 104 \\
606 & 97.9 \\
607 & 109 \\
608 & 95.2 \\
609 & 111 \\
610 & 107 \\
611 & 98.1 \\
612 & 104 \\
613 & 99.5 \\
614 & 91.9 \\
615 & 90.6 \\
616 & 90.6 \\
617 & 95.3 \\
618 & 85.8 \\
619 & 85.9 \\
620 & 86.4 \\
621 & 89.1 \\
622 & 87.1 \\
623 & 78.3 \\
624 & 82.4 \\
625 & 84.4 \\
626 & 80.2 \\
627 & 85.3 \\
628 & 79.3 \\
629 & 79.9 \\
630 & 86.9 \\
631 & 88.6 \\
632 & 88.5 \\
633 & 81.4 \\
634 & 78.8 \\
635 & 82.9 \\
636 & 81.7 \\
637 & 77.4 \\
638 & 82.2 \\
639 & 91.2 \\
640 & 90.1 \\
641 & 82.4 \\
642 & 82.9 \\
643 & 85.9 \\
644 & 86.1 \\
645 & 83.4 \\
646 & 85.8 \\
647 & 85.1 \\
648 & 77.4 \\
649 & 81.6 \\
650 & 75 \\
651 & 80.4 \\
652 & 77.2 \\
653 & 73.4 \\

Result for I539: 5.32 yr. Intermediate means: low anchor 90.6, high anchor 89.8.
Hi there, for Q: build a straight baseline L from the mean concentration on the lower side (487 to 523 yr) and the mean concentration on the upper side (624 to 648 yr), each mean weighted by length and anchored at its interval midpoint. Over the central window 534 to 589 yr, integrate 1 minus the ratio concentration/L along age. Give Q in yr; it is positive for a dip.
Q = 4.0 yr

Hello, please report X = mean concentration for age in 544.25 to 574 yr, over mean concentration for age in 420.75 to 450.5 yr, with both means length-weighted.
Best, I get 0.89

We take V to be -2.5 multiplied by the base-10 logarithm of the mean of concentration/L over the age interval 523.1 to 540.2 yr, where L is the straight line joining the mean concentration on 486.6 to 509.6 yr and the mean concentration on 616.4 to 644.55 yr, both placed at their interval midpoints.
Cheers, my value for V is 0.11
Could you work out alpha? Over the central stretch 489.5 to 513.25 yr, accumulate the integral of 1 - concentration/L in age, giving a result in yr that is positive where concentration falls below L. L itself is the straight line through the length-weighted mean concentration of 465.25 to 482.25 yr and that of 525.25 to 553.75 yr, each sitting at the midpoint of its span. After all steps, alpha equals -2.8 yr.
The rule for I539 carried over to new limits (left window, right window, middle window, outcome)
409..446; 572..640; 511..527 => 1.28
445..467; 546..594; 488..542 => -2.14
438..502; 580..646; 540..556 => 1.19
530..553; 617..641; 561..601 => 0.27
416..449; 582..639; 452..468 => 0.67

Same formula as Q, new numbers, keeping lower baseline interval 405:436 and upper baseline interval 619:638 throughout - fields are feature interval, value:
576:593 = 0.51 yr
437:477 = 2.13 yr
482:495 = 0.31 yr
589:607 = -1.22 yr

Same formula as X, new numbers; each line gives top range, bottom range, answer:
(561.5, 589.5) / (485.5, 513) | 0.87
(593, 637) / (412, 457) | 0.99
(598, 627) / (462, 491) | 1.09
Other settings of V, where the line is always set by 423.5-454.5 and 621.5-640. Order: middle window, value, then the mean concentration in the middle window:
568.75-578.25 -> 0.03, 83.2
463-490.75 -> 0.03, 86.5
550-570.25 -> 0.09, 79.2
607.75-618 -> -0.17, 97.8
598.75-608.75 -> -0.18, 99.8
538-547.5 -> 0.06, 81.4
